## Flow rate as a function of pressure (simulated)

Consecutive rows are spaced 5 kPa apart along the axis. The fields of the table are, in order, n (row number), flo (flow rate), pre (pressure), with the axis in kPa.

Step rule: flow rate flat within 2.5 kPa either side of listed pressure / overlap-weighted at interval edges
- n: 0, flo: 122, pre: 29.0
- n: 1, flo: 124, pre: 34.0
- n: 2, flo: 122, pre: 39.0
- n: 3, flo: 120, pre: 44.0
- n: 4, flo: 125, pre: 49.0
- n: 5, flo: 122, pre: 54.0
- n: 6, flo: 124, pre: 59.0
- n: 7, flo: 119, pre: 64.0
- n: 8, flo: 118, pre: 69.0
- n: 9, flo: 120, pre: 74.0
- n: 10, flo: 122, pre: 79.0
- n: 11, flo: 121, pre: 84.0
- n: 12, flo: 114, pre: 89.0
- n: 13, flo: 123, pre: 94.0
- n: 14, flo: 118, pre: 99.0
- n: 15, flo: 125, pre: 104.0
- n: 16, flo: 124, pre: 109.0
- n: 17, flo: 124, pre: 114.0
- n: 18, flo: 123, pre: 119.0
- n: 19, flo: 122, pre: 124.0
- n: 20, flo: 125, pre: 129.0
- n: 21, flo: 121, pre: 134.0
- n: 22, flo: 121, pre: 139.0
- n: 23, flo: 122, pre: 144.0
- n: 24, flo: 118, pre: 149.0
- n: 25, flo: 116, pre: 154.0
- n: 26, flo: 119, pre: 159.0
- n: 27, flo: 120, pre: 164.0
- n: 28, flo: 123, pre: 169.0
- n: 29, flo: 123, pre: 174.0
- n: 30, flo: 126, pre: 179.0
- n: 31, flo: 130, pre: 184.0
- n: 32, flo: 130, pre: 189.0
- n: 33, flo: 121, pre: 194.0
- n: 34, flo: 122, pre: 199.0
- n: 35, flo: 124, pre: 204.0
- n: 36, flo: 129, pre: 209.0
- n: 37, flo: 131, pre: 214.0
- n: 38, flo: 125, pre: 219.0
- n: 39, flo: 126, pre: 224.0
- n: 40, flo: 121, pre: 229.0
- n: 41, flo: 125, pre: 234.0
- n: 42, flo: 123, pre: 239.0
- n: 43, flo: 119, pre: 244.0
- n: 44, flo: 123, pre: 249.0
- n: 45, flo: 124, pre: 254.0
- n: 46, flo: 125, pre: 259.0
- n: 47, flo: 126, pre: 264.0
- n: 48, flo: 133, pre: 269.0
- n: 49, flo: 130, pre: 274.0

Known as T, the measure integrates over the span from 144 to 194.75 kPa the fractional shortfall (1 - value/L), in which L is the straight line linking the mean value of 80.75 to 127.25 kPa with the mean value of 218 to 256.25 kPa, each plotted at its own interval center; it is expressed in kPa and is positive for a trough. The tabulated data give -0.1 kPa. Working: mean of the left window 122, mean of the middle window 123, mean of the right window 123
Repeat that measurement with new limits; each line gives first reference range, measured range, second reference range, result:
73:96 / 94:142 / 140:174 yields -1.0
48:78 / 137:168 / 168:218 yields 1.2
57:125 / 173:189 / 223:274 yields -0.5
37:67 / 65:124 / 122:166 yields 0.1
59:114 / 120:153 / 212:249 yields 0.2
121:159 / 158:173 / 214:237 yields 0.1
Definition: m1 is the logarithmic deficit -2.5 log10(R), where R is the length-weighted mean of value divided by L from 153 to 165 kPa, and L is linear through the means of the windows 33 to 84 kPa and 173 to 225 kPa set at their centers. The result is 0.06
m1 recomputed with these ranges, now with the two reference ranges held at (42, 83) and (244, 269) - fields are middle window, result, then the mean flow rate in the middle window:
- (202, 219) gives -0.03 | 128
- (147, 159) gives 0.05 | 117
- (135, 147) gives 0.01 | 121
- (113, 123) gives -0.01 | 123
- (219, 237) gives 0.00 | 124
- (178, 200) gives -0.02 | 126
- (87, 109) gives 0.01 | 121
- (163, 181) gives 0.00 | 123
